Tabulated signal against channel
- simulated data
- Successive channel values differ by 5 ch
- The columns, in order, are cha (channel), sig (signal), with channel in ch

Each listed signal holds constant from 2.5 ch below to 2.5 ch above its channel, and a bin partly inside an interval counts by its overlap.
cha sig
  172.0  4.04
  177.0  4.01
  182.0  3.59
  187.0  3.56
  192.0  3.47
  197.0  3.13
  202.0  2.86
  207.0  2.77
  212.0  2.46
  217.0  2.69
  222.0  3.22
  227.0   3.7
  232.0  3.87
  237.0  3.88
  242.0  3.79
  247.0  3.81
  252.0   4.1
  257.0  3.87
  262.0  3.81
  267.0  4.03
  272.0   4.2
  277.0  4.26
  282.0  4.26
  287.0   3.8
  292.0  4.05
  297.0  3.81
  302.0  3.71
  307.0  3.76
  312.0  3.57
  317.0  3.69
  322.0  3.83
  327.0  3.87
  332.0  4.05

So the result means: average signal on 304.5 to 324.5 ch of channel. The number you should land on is 3.71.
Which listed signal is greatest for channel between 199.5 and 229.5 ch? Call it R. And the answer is 3.7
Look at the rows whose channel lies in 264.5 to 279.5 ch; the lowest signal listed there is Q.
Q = 4.03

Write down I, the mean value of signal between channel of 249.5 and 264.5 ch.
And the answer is 3.93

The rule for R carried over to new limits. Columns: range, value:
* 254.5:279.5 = 4.26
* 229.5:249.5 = 3.88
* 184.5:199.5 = 3.56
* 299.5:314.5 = 3.76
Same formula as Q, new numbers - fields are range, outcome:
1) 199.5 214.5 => 2.46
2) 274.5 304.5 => 3.71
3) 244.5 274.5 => 3.81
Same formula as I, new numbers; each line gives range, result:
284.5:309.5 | 3.83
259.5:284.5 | 4.11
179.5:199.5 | 3.44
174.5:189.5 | 3.72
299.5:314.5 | 3.68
